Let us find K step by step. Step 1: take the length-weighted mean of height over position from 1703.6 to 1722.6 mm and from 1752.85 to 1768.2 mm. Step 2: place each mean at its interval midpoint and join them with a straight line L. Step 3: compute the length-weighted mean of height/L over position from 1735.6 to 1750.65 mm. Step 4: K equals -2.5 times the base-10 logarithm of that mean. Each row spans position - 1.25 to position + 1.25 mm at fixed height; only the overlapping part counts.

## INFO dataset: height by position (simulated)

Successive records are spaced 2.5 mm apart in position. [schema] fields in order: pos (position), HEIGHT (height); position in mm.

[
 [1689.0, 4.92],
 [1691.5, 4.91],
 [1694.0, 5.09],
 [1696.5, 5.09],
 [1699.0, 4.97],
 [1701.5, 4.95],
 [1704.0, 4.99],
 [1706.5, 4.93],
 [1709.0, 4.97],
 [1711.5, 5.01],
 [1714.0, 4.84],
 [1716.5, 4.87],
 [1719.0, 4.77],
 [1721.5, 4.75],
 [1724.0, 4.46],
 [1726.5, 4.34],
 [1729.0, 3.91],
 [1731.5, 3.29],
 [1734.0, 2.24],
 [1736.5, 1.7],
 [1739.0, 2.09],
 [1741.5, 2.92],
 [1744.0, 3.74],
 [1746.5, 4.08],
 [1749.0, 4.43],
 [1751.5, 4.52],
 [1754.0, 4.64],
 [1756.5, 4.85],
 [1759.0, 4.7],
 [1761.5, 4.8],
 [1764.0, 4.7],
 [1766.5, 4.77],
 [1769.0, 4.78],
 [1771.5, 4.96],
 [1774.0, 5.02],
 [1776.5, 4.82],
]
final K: 0.43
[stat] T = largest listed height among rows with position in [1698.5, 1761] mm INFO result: 5.01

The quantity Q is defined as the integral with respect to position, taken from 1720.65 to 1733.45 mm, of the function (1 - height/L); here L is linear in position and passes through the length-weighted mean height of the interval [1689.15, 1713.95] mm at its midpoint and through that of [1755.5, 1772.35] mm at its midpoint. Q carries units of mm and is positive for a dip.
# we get 2.3 mm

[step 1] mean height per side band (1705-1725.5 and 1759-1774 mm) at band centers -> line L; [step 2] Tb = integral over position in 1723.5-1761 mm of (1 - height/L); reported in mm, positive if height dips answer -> 8.4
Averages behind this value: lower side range 4.82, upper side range 4.81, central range 3.73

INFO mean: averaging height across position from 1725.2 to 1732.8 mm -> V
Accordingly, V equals 3.84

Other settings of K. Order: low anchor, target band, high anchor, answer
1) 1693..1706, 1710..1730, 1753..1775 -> 0.07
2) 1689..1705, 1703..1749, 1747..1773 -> 0.21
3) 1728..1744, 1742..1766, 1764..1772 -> -0.15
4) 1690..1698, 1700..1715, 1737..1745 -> -0.14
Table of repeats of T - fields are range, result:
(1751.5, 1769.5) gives 4.85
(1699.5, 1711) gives 4.99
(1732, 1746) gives 3.74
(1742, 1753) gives 4.52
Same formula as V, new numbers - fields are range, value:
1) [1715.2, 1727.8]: 4.64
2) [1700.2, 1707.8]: 4.96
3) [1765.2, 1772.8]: 4.84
